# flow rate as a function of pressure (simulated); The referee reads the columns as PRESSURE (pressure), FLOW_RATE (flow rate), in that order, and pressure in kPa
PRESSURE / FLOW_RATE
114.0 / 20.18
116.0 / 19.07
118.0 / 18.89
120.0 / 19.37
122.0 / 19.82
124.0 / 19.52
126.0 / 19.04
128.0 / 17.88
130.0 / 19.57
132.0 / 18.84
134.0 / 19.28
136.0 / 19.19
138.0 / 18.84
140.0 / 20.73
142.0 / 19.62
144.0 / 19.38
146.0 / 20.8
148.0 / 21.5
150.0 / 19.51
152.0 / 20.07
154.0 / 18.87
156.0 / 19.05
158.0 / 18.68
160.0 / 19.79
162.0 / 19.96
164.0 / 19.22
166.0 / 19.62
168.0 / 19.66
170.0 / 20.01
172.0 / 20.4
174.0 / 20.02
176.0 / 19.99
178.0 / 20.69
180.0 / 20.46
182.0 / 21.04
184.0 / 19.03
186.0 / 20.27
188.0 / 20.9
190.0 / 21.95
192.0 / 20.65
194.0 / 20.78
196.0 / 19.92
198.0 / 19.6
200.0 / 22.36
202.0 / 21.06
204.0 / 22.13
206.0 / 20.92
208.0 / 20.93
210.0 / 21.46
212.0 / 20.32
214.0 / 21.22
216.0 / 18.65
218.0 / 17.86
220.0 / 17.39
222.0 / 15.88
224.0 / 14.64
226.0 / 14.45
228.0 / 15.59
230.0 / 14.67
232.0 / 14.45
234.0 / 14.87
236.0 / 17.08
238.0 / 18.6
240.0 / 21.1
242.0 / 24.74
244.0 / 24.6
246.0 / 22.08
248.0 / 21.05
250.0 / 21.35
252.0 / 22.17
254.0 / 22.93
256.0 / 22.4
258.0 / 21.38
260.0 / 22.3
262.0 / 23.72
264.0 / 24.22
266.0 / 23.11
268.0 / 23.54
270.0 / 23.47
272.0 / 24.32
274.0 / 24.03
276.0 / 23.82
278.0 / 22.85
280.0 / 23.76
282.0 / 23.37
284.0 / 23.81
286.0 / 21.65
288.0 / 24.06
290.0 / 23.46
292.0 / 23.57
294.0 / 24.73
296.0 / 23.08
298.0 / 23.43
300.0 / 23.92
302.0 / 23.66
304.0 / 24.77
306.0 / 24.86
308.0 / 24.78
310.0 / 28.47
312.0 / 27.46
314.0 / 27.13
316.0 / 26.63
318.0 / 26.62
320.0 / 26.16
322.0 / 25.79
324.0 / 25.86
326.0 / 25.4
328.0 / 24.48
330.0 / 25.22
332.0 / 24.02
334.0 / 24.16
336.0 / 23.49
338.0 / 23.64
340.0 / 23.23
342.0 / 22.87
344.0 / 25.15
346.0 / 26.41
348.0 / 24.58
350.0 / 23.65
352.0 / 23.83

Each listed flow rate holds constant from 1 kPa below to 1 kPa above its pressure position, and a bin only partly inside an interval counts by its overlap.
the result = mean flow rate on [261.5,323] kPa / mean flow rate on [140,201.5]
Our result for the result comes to 1.21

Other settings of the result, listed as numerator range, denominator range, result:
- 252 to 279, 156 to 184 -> 1.17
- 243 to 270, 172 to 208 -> 1.10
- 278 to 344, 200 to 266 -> 1.23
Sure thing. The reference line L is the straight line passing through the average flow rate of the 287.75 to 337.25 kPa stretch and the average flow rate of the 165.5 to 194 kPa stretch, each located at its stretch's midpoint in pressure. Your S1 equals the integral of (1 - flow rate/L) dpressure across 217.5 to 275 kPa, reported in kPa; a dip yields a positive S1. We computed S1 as 6.2 kPa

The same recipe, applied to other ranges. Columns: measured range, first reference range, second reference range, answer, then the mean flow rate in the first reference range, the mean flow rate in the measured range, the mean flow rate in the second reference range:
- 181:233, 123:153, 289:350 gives 5.8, 19.6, 19.2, 24.9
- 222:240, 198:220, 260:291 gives 4.7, 20.5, 15.9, 23.5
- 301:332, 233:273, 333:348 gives -2.9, 22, 25.8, 24.2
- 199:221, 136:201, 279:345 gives 1.0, 20.1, 20.4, 24.6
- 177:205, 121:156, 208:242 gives -3.6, 19.5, 20.8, 17.7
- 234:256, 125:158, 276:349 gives 1.3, 19.5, 21.3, 24.6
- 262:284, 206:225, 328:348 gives -2.4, 18.8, 23.7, 24.3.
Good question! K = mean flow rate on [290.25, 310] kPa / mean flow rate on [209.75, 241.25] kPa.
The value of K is 1.40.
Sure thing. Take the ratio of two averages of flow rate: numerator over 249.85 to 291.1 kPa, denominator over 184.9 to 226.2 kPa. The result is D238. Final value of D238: 1.2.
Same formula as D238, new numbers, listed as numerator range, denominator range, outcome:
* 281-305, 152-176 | 1.20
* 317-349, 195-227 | 1.29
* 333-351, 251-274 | 1.04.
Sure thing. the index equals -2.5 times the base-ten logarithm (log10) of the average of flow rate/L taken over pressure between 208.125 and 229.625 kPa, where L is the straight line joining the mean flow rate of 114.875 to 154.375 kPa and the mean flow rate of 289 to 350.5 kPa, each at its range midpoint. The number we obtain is 0.23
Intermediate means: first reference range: 19.5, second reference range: 24.9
